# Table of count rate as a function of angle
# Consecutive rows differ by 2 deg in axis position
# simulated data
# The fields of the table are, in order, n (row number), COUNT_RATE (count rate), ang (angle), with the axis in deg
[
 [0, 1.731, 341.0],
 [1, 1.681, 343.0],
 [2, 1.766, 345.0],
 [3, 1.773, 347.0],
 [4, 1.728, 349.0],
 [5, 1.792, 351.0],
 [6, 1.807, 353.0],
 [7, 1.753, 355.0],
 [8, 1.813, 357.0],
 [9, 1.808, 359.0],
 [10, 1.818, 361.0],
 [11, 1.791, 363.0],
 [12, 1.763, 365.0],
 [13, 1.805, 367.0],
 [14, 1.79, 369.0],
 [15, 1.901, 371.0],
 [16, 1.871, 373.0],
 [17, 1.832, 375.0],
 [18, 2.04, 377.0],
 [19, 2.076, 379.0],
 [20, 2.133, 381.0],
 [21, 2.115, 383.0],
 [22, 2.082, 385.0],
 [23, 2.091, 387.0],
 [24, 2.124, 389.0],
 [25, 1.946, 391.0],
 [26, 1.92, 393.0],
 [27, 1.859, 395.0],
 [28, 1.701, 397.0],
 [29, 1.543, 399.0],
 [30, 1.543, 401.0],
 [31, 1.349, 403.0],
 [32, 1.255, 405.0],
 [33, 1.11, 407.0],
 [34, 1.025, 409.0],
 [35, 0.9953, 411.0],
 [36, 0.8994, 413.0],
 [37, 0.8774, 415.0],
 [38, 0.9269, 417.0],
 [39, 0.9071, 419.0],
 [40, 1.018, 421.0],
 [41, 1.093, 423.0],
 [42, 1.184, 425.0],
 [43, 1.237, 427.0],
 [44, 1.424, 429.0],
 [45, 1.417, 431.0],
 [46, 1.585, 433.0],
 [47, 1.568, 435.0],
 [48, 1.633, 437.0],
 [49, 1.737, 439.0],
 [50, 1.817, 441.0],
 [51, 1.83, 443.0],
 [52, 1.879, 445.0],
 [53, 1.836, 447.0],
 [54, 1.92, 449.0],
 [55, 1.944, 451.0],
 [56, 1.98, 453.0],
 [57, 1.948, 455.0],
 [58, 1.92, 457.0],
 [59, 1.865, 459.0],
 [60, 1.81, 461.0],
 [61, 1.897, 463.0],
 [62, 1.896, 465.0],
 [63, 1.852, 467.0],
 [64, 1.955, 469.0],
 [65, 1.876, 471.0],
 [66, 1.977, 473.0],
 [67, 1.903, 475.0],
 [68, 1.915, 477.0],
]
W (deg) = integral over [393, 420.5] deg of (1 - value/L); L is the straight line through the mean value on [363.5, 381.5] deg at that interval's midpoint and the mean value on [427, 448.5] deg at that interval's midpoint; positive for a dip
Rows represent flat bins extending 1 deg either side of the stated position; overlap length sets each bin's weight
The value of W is 8.2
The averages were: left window 1.9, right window 1.66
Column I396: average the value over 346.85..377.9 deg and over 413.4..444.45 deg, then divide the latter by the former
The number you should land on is 0.7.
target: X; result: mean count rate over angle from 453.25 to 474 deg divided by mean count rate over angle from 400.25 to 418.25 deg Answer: 1.73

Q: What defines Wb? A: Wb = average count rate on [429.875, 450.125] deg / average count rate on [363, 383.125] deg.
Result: 0.90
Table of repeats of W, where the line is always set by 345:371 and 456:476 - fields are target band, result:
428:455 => 1.85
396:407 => 2.33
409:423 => 6.76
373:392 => -2.36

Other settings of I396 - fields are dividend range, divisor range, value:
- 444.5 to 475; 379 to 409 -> 1.09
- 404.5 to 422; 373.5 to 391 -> 0.49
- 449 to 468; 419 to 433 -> 1.54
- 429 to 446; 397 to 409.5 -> 1.24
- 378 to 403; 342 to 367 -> 1.07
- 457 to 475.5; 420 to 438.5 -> 1.39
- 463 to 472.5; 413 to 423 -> 2.01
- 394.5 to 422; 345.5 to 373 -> 0.67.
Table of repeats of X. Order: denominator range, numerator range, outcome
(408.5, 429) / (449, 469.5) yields 1.84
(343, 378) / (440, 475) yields 1.05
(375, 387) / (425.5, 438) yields 0.71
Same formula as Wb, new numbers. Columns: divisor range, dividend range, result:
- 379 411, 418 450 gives 0.88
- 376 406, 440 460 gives 1.02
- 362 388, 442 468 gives 0.97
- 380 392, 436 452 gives 0.88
